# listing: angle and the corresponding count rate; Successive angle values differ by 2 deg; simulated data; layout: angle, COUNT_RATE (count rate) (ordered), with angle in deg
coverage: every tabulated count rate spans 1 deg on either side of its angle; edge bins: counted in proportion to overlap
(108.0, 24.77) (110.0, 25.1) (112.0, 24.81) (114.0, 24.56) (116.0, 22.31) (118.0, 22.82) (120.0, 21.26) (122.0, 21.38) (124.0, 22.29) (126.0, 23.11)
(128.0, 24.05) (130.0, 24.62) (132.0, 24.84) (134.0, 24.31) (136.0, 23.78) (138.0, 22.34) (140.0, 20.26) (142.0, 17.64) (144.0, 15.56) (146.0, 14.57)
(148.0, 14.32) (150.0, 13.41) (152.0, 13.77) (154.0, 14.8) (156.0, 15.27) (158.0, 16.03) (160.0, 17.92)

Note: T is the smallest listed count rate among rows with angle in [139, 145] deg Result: 15.56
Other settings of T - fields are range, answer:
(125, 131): 23.11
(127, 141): 20.26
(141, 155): 13.41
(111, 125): 21.26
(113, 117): 22.31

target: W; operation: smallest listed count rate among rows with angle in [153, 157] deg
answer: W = 14.8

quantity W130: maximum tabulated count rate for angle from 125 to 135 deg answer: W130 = 24.84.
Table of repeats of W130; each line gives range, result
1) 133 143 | 24.31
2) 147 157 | 15.27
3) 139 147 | 20.26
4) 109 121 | 25.1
